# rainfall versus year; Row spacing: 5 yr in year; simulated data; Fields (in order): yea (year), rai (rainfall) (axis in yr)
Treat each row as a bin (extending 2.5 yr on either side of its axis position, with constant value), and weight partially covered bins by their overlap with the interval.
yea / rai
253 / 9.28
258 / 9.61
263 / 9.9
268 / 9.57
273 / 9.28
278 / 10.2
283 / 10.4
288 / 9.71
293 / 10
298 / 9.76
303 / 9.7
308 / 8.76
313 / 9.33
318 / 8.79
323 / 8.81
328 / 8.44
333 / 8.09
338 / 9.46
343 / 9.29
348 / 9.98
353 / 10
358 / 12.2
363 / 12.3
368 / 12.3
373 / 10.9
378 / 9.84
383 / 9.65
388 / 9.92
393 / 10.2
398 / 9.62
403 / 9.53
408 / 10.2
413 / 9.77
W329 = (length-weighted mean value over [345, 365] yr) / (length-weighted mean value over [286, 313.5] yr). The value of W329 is 1.16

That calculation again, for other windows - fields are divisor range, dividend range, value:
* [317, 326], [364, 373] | 1.36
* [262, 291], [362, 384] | 1.12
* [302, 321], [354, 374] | 1.30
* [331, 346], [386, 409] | 1.10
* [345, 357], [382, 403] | 0.96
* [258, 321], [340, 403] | 1.09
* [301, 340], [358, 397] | 1.21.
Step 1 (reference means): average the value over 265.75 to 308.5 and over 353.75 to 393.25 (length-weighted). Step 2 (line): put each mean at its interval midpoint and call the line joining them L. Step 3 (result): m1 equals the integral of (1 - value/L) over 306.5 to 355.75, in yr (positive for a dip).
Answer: 5.9 yr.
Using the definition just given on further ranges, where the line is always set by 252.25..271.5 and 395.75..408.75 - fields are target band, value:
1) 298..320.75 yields 1.03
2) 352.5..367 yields -3.14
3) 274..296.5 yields -0.90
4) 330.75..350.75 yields 0.92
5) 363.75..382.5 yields -2.48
